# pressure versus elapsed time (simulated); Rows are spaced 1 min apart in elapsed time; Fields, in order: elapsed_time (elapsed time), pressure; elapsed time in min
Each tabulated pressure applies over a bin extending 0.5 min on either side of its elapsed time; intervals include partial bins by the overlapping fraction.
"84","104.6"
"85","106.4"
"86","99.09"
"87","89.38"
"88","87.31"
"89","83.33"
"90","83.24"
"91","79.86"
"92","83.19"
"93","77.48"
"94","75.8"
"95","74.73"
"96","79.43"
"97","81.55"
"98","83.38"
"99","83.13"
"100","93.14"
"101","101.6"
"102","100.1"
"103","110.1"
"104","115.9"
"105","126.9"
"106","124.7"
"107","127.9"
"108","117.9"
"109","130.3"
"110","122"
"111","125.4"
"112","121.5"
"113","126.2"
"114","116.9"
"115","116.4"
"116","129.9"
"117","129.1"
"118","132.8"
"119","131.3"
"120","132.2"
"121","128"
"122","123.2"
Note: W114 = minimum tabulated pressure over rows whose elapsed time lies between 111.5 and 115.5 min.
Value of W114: 116.4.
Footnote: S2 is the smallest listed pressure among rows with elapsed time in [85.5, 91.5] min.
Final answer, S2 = 79.86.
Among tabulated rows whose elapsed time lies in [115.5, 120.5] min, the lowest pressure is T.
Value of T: 129.1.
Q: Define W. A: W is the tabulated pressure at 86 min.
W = 99.09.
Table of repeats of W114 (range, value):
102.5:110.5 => 110.1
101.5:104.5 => 100.1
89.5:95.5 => 74.73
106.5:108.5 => 117.9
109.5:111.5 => 122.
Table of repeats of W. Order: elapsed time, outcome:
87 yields 89.38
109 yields 130.3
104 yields 115.9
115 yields 116.4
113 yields 126.2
